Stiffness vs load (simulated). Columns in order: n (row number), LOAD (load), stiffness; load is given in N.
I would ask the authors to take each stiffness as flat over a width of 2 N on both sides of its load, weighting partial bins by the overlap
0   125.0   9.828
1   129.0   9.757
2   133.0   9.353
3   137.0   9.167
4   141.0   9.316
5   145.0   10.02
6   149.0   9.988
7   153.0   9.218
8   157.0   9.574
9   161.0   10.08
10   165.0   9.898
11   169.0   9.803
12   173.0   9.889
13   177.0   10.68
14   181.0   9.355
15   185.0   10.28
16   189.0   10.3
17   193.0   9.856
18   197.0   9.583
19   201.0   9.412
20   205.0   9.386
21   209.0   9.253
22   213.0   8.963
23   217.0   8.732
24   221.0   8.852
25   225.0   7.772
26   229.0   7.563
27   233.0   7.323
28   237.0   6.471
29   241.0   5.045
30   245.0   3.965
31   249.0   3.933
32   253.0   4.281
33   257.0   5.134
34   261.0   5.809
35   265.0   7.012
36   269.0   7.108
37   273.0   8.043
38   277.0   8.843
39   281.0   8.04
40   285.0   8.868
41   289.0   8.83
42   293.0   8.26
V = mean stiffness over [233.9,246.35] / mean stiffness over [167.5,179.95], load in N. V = 0.54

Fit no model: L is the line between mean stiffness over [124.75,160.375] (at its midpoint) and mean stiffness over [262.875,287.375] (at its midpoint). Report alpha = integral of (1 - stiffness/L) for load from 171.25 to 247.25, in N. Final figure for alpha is 2.43 N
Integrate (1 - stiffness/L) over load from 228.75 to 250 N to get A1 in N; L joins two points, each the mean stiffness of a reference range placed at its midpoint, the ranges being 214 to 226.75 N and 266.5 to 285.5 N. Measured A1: 6.9 N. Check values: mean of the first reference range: 8.51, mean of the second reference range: 8.1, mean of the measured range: 5.65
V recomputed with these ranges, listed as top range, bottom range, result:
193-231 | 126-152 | 0.93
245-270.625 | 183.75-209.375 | 0.55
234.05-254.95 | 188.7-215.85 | 0.51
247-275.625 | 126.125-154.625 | 0.62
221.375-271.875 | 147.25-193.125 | 0.61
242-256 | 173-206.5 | 0.43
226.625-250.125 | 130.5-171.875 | 0.60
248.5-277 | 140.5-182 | 0.63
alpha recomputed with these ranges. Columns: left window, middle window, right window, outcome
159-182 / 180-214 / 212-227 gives -1.5 N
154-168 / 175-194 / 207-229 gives -1.6 N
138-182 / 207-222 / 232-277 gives -2.8 N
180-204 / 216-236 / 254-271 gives 0.3 N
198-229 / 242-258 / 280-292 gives 8.1 N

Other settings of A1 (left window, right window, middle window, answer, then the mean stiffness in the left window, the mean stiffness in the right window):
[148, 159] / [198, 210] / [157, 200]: -2.15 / 9.56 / 9.38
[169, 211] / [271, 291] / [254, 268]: 4.54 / 9.8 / 8.52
